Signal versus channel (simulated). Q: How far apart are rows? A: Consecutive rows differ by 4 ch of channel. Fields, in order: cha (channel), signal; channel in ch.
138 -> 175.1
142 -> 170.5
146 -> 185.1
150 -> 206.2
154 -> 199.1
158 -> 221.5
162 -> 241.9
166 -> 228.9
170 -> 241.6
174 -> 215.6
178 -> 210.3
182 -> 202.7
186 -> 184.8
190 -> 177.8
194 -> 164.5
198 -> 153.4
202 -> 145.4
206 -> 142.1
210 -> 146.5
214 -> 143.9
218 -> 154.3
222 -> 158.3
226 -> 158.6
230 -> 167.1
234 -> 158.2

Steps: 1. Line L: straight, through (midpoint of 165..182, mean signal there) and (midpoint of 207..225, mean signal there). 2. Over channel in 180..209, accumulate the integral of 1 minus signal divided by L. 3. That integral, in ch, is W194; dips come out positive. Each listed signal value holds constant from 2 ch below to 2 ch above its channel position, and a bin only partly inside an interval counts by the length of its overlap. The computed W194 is 3.2 ch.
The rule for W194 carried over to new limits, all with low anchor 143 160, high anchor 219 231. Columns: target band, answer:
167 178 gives -2.08 ch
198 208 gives 1.56 ch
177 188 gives -0.85 ch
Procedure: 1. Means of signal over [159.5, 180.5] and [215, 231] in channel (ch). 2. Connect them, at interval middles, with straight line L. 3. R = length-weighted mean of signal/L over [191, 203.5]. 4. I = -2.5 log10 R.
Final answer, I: 0.22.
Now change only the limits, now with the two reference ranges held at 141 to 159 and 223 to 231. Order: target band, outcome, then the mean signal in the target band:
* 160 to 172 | -0.246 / 237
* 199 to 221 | 0.151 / 147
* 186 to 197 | 0.036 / 172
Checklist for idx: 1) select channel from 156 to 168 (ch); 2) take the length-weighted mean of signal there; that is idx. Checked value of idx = 231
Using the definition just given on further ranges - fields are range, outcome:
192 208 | 151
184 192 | 181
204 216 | 144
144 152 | 196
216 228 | 157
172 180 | 213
